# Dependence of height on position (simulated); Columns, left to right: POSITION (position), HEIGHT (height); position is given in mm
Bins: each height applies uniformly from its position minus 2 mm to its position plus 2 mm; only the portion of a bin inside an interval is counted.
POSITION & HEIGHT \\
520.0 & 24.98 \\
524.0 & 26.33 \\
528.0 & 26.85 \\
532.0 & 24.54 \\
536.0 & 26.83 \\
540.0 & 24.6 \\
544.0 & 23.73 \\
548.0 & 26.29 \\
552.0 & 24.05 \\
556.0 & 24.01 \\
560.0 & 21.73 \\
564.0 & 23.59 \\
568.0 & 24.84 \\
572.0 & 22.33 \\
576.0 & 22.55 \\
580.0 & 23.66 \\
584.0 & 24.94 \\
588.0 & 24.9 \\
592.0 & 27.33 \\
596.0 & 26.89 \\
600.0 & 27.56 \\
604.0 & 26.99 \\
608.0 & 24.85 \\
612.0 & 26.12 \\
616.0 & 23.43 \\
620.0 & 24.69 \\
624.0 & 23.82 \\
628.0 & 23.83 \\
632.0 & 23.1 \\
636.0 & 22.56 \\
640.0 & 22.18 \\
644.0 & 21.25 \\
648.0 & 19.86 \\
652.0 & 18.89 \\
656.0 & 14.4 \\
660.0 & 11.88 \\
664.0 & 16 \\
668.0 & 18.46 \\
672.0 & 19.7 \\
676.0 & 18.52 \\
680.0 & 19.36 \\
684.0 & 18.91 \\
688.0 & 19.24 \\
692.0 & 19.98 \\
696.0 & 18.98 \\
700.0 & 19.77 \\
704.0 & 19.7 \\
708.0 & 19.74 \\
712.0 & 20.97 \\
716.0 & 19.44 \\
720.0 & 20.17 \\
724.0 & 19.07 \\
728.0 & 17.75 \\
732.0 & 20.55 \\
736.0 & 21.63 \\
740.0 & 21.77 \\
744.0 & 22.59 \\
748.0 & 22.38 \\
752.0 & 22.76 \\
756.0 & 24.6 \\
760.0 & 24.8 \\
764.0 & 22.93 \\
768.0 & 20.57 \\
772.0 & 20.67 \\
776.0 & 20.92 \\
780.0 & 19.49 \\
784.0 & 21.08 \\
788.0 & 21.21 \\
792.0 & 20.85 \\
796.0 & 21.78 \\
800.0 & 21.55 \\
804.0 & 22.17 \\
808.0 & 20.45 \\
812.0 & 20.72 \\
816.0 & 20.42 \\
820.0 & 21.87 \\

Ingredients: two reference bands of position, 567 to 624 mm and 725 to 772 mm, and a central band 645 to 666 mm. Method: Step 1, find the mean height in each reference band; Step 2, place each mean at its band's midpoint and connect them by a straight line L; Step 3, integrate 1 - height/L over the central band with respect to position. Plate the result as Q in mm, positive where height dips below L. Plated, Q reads 6.51 mm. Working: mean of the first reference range 25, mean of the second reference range 21.9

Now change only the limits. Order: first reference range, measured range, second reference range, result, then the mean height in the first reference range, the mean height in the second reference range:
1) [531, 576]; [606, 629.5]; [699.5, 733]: -2.2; 24.1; 19.7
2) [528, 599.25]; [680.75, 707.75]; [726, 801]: 3.8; 24.6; 21.6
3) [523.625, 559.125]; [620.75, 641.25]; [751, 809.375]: 0.5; 25.1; 21.7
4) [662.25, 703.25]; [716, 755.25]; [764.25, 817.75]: -2.1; 18.9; 21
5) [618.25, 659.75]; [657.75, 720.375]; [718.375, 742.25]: 5.5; 21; 20.2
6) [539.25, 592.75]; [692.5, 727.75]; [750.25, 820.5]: 4.4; 24.1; 21.6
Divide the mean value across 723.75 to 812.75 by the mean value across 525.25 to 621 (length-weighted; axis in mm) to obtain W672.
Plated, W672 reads 0.9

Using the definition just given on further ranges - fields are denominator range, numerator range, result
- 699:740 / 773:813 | 1.05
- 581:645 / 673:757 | 0.82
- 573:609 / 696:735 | 0.77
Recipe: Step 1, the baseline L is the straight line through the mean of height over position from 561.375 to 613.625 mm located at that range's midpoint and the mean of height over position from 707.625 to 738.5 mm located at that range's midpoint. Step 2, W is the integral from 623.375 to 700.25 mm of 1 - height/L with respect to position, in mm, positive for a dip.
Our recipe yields 9.8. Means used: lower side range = 25.1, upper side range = 20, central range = 19.5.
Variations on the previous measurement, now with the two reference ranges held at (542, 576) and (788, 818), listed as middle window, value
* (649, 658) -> 2.3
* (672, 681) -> 1.4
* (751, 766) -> -1.5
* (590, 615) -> -3.4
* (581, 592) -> -0.8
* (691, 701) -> 1.2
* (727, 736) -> 0.8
